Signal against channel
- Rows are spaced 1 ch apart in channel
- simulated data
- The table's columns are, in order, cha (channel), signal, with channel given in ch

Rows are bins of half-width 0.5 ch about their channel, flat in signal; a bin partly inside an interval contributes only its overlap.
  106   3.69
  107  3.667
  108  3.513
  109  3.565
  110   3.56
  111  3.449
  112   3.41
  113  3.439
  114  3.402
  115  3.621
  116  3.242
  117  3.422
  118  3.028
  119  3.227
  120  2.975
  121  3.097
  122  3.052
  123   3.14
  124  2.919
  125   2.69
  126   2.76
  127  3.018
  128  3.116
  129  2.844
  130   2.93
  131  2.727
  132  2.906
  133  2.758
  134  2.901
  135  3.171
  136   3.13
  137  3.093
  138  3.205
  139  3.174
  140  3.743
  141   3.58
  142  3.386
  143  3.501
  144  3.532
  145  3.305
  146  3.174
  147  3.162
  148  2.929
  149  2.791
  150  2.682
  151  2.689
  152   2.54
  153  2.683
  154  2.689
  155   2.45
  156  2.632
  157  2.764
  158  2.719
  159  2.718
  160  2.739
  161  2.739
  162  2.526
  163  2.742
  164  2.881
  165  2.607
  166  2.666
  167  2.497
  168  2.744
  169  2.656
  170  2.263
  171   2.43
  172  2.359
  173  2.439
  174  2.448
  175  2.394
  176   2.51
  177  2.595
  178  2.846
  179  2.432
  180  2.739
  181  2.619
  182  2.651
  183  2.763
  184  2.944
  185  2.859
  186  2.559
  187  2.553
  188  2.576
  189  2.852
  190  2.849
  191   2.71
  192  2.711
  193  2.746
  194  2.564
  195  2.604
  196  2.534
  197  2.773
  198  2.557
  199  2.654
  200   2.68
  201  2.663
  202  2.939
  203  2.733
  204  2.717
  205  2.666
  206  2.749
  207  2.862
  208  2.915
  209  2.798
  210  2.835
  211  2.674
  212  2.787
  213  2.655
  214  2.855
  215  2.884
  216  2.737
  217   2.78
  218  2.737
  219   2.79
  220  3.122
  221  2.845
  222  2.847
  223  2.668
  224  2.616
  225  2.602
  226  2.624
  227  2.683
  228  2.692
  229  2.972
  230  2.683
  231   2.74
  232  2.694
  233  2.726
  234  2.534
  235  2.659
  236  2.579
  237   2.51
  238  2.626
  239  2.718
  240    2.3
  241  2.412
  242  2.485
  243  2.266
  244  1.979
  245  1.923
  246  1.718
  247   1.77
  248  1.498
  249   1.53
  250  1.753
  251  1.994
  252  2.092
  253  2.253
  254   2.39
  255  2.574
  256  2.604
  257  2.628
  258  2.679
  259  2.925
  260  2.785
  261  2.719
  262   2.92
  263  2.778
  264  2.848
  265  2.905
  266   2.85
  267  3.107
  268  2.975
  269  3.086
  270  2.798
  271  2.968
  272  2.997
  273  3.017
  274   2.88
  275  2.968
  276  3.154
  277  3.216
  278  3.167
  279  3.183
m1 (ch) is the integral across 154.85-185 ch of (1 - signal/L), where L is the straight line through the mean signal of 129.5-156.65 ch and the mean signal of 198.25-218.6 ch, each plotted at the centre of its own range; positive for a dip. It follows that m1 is 3.0 ch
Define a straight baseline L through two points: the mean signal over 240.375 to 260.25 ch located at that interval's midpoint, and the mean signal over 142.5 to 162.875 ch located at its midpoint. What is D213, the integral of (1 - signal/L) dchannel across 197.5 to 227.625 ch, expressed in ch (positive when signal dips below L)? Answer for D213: -3.73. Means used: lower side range 2.85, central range 2.76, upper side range 2.21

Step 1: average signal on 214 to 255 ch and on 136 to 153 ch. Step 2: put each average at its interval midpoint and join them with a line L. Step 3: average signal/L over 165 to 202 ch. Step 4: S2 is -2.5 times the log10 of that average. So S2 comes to 0.086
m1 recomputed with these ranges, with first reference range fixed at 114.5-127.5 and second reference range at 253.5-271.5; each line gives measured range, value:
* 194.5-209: 1.03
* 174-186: 1.28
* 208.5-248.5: 4.20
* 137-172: 1.87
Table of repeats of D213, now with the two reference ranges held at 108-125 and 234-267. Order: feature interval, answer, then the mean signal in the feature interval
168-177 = 1.4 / 2.46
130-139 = 0.5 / 2.99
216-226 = -0.7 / 2.77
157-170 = 1.3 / 2.67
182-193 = 0.3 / 2.73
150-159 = 1.1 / 2.65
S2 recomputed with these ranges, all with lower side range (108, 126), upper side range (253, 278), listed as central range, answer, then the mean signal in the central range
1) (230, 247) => 0.21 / 2.42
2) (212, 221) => 0.06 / 2.82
